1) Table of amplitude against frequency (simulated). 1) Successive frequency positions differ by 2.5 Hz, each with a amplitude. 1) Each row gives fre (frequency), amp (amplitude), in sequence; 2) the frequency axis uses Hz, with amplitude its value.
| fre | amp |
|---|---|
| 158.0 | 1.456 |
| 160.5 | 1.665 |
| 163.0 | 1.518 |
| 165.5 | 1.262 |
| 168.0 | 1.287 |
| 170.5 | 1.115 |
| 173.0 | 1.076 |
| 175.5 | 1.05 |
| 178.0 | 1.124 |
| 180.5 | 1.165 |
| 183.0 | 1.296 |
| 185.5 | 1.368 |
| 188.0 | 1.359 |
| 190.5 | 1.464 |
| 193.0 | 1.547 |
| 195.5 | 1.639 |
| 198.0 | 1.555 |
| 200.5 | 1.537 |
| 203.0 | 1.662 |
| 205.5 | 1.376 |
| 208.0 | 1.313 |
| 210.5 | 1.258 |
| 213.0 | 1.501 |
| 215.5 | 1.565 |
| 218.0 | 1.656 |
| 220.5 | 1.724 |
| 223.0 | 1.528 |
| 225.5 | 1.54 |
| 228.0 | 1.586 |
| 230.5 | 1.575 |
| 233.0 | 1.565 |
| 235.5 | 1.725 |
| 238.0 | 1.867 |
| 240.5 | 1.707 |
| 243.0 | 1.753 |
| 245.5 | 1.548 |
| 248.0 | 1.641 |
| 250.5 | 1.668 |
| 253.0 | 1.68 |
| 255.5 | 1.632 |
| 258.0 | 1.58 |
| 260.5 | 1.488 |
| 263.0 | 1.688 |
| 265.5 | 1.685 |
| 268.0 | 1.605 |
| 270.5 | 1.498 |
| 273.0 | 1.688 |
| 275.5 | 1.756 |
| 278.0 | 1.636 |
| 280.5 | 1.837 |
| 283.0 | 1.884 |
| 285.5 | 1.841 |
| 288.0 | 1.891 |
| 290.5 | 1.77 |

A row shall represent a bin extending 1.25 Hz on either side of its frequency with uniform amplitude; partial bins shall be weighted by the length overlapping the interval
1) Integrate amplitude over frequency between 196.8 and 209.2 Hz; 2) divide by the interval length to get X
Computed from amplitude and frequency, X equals 1.49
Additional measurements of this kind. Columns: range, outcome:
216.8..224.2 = 1.64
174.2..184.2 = 1.16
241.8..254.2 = 1.66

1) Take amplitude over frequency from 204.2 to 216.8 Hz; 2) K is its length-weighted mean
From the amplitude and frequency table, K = 1.4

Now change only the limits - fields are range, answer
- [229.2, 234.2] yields 1.57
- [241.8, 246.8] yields 1.65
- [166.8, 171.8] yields 1.2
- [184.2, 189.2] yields 1.36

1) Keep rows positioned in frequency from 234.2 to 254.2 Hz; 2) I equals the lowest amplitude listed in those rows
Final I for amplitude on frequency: 1.548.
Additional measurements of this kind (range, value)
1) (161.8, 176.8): 1.05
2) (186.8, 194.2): 1.359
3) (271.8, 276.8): 1.688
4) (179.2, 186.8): 1.165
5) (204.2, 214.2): 1.258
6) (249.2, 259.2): 1.58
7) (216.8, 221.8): 1.656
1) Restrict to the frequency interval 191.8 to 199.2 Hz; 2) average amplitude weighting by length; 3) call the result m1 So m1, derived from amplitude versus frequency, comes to 1.58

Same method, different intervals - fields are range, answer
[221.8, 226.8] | 1.53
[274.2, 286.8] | 1.79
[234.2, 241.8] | 1.76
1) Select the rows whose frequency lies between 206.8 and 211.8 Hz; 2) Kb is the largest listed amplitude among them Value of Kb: 1.313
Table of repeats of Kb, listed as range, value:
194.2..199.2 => 1.639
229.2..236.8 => 1.725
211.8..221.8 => 1.724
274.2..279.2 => 1.756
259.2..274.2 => 1.688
